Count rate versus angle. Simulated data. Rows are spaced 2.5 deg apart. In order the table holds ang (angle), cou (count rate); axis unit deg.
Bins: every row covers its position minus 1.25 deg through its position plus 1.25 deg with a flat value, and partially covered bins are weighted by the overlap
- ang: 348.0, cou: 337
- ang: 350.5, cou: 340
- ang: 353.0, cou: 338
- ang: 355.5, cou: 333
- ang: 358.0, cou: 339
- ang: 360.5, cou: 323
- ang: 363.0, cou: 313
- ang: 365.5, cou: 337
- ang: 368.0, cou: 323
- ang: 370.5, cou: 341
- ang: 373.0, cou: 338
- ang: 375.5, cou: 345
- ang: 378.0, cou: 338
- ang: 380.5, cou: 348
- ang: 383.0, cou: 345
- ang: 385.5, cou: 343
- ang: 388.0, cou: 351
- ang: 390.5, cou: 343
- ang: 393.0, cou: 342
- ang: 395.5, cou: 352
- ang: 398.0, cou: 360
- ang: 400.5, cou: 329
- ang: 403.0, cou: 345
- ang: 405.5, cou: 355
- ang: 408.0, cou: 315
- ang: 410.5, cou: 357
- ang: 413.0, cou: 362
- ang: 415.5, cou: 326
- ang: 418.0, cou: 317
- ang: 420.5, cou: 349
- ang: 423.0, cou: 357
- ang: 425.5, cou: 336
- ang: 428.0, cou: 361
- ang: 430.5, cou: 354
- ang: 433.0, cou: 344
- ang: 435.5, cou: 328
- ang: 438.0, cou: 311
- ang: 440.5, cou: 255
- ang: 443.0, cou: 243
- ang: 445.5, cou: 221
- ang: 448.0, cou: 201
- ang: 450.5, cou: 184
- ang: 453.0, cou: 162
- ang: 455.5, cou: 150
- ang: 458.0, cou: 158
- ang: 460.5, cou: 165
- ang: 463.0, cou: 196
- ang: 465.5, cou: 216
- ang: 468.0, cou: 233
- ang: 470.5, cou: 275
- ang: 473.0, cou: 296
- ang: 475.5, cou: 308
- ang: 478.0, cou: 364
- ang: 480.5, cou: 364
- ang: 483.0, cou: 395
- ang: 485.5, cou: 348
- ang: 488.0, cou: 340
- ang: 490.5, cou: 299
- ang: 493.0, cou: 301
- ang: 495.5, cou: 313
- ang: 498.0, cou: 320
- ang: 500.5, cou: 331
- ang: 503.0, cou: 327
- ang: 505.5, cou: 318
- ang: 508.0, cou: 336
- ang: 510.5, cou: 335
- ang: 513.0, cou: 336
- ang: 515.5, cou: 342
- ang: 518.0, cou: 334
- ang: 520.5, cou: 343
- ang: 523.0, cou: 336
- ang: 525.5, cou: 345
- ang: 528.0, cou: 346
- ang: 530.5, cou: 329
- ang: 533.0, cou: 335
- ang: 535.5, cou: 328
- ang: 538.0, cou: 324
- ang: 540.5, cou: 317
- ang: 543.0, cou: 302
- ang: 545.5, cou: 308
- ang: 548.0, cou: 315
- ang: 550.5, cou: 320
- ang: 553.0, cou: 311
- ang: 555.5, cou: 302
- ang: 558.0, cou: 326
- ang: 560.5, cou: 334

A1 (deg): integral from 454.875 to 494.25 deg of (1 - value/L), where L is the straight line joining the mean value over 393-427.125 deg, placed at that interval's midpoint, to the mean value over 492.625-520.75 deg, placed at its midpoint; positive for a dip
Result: 6.5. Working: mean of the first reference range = 343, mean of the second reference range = 328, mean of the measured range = 277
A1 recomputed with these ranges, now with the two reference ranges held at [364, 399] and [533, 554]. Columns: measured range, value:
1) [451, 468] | 7.8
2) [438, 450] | 3.5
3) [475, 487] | -1.2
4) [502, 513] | -0.2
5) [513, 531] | -1.1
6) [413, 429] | -0.3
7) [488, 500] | 0.4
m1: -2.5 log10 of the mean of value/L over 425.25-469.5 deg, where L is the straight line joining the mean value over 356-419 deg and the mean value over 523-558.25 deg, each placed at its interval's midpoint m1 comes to 0.340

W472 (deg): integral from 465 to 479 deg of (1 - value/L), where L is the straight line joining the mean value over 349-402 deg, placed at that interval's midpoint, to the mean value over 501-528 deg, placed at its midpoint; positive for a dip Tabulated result 2.19 deg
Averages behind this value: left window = 339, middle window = 284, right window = 336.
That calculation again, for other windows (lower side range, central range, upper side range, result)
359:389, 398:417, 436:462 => -4.3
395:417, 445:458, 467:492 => 6.0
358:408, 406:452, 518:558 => 3.9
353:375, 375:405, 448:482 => -3.8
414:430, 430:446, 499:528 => 2.2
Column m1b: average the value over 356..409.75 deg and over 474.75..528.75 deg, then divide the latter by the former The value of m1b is 1.0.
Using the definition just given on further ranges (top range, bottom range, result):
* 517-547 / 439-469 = 1.65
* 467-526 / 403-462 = 1.15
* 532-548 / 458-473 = 1.46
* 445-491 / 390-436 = 0.75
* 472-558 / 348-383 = 0.98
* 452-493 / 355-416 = 0.79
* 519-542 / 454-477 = 1.50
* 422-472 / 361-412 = 0.74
